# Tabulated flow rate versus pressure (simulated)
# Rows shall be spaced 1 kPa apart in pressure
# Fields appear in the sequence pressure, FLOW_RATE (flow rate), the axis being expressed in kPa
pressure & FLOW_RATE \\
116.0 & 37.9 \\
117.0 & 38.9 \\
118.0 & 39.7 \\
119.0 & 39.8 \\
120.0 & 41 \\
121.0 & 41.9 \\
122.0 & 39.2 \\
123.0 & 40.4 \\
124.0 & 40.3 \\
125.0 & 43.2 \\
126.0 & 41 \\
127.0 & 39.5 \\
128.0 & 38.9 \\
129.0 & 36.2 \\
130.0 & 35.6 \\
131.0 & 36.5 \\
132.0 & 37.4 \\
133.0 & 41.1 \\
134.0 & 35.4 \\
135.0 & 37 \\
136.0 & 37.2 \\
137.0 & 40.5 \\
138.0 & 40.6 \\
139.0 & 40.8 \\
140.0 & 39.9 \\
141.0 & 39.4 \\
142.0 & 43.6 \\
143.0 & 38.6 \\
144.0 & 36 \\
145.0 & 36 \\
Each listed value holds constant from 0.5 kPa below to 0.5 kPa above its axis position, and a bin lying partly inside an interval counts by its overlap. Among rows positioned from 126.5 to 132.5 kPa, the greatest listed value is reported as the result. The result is 39.5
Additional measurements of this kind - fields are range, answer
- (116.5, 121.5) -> 41.9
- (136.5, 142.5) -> 43.6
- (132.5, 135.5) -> 41.1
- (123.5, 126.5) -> 43.2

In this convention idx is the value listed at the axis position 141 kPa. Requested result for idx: 39.4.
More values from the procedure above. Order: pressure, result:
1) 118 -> 39.7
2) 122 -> 39.2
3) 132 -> 37.4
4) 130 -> 35.6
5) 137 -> 40.5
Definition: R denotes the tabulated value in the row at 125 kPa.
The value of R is 43.2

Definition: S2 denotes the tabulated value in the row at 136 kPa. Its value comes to 37.2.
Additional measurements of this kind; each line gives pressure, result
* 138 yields 40.6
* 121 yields 41.9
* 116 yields 37.9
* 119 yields 39.8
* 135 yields 37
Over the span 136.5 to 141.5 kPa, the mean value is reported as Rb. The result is 40.2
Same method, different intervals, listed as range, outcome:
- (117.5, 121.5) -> 40.6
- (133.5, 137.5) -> 37.5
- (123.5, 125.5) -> 41.8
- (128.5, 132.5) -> 36.4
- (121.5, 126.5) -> 40.8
